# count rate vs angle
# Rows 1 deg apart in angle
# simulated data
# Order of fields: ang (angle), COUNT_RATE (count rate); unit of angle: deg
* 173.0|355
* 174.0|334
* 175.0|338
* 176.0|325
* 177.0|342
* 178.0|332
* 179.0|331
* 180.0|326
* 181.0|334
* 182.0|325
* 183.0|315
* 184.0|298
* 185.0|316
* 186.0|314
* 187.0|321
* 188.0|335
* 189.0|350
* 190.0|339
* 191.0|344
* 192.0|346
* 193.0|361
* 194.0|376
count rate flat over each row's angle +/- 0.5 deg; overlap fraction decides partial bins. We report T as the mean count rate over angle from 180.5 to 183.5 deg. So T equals 325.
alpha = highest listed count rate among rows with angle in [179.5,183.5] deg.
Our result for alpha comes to 334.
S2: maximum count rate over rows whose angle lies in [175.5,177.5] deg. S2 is 342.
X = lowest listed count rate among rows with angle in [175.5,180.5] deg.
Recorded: 325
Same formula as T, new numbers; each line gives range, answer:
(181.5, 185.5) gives 314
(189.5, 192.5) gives 343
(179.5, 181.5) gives 330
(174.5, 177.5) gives 335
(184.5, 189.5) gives 327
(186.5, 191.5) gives 338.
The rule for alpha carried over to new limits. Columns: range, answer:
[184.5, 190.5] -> 350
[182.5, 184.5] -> 315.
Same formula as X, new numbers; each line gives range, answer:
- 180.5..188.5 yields 298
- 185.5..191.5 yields 314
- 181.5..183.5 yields 315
